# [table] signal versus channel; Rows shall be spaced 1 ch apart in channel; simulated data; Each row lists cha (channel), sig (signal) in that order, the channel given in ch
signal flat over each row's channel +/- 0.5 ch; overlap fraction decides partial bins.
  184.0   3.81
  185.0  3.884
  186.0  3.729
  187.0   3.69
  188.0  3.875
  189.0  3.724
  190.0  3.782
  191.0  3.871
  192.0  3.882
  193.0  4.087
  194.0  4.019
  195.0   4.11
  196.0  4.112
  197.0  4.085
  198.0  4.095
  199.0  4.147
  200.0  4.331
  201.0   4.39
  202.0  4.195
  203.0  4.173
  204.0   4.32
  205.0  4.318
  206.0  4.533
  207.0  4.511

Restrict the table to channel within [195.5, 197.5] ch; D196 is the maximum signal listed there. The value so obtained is 4.112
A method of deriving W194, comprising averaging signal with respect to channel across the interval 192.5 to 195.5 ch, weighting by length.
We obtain 4.07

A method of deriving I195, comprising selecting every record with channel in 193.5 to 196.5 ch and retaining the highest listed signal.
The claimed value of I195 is 4.112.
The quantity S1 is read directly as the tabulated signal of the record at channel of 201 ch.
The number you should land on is 4.39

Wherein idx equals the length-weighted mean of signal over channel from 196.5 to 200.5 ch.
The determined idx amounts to 4.16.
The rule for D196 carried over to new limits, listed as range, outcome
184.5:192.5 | 3.884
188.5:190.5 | 3.782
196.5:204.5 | 4.39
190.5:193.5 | 4.087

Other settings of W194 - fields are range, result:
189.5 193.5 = 3.91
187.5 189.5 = 3.8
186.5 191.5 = 3.79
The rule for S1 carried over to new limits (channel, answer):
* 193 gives 4.087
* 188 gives 3.875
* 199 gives 4.147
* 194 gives 4.019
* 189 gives 3.724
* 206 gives 4.533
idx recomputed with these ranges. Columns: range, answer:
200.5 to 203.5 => 4.25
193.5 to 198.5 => 4.08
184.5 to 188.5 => 3.79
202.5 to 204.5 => 4.25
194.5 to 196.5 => 4.11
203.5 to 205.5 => 4.32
